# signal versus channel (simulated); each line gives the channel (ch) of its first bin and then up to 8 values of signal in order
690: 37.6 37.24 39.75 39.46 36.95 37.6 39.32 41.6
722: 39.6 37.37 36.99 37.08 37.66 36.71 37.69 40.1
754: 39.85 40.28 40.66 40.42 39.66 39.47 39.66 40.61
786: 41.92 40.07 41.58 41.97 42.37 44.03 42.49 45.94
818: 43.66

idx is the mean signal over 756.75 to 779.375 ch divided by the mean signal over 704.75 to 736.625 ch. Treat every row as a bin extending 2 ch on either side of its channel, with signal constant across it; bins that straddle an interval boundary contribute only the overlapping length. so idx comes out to 1.04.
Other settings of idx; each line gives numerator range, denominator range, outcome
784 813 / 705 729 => 1.09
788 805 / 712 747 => 1.09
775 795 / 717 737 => 1.06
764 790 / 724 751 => 1.07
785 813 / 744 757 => 1.07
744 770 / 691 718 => 1.03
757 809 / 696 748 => 1.07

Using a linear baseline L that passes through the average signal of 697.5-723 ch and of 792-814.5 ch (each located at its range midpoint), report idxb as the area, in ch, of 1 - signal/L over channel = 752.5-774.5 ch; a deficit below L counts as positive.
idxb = 0.6 ch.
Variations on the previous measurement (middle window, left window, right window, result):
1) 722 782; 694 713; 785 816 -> 2.3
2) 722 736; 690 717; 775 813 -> 0.7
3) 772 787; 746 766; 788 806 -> 0.3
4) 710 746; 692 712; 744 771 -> 0.7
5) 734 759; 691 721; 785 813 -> 1.1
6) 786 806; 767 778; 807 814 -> 0.2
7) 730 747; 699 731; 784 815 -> 1.1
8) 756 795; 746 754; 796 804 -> 0.4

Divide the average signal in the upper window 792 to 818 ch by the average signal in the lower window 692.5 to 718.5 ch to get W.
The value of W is 1.11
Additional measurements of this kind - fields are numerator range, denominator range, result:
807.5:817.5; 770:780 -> 1.11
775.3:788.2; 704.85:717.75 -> 1.06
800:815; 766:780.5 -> 1.10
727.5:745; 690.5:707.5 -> 0.97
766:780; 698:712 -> 1.04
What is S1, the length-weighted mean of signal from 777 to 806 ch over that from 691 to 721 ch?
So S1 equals 1.1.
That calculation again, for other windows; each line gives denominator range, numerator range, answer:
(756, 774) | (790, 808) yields 1.05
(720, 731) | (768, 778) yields 1.04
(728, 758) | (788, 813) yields 1.11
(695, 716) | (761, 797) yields 1.05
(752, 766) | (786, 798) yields 1.02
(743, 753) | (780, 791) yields 1.06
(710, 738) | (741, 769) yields 1.03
